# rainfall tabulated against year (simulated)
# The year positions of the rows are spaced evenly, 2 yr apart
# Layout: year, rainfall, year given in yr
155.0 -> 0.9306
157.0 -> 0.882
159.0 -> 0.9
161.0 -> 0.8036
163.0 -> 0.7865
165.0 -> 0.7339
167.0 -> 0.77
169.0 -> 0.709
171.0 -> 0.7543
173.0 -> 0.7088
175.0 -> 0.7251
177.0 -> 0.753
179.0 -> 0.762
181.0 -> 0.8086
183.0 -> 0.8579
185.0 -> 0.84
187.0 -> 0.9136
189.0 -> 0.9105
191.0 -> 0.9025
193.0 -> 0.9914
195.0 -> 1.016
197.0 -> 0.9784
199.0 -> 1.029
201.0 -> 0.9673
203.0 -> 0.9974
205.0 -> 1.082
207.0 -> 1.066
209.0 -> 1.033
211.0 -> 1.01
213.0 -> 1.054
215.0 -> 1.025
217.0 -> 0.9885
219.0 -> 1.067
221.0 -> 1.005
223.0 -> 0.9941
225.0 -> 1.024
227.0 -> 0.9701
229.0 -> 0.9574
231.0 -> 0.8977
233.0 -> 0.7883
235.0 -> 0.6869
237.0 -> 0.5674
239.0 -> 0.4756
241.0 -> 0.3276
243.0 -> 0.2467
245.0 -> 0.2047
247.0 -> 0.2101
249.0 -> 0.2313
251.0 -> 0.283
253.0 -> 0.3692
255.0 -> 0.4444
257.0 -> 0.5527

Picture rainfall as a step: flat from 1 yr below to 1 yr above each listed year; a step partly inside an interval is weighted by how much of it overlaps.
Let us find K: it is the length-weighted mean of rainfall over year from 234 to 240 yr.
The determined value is 0.577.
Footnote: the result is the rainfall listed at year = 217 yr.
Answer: 0.9885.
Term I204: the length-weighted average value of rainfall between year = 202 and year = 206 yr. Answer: 1.04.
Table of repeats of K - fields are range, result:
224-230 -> 0.984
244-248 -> 0.207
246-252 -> 0.241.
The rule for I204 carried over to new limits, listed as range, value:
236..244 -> 0.404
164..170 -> 0.738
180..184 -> 0.833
